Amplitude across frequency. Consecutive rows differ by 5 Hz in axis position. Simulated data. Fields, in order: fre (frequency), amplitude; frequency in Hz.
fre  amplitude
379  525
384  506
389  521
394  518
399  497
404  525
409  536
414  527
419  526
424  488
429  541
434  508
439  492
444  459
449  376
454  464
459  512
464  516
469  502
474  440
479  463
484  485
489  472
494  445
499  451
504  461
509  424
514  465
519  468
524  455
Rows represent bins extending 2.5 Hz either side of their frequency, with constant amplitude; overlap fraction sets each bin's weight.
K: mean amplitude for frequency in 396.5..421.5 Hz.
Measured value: 522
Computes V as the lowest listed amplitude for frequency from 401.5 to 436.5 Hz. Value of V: 488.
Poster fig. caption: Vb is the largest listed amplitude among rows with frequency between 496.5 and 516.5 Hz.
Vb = 465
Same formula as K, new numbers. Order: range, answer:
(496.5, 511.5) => 445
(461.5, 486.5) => 481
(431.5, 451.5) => 459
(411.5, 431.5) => 520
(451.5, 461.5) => 488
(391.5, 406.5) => 513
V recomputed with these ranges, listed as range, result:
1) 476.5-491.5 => 463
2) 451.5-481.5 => 440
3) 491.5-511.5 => 424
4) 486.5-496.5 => 445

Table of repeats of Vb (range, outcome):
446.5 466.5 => 516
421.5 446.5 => 541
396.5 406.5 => 525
